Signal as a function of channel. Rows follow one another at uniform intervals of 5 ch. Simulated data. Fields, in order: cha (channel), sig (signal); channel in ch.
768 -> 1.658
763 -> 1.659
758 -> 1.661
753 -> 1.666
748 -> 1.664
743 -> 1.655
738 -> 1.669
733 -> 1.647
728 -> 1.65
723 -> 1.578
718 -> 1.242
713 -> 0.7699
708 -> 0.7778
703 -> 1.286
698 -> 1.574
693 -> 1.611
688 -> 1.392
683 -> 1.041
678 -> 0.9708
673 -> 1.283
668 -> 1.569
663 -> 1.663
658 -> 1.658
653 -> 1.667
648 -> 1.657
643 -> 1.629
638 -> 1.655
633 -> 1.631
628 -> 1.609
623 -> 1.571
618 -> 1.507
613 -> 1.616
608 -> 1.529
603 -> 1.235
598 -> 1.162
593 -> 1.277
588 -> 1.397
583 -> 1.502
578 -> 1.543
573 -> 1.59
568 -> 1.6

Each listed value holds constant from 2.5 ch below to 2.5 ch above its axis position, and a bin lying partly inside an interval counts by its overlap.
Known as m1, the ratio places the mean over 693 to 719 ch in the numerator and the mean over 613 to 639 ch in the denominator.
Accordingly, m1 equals 0.73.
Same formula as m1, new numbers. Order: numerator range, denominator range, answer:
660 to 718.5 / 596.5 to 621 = 0.89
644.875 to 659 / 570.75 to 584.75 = 1.07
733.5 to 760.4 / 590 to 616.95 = 1.21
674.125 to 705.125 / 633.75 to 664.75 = 0.79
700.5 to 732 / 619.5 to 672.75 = 0.77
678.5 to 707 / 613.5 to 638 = 0.83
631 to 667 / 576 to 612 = 1.19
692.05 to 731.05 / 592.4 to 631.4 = 0.90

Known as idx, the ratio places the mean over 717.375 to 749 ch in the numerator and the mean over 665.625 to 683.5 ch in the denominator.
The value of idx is 1.3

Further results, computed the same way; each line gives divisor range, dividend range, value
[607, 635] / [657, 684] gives 0.87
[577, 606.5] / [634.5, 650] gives 1.22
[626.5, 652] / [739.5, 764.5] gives 1.01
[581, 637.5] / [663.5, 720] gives 0.85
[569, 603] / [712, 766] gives 1.11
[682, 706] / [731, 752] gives 1.19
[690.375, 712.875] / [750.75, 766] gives 1.32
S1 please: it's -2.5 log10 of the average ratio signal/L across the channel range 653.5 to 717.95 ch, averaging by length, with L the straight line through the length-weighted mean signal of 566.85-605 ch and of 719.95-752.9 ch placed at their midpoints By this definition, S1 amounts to 0.19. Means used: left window 1.41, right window 1.64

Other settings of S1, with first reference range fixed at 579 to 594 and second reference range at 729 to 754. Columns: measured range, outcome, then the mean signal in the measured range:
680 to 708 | 0.199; 1.32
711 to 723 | 0.388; 1.13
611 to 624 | -0.068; 1.56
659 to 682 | 0.133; 1.37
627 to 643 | -0.097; 1.63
